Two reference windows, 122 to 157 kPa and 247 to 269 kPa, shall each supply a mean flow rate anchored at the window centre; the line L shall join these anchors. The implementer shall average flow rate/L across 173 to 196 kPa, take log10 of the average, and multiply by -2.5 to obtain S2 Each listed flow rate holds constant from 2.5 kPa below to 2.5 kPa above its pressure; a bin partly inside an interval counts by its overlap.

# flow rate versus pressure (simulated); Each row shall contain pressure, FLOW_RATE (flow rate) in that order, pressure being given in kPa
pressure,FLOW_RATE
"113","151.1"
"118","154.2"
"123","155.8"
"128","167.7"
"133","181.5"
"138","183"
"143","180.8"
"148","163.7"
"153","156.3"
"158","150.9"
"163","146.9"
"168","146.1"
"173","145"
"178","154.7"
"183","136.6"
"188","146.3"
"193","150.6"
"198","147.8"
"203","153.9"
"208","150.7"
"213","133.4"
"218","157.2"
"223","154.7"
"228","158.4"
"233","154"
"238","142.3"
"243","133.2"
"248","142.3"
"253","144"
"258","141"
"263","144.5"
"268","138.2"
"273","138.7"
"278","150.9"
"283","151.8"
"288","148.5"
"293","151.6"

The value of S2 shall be 0.09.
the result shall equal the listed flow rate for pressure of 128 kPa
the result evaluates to 167.7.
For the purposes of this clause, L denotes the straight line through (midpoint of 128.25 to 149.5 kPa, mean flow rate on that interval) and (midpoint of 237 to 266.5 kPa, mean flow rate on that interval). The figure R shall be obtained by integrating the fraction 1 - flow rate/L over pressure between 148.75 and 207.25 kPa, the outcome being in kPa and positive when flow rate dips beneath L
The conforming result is 5.4 kPa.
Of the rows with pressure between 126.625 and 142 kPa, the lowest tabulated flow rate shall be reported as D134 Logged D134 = 167.7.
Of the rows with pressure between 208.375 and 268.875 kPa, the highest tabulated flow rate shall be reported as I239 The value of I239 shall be 158.4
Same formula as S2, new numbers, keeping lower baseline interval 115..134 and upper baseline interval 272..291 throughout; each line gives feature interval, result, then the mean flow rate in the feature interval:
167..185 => 0.09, 146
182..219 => 0.06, 147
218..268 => 0.04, 146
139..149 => -0.09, 175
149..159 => 0.03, 156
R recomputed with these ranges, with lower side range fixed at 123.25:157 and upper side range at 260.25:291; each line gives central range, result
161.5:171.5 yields 1.2 kPa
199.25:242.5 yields 1.6 kPa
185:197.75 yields 1.0 kPa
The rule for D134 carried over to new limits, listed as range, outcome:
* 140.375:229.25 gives 133.4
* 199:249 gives 133.2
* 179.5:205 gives 136.6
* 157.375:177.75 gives 145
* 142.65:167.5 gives 146.9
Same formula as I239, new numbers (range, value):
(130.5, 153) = 183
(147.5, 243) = 163.7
